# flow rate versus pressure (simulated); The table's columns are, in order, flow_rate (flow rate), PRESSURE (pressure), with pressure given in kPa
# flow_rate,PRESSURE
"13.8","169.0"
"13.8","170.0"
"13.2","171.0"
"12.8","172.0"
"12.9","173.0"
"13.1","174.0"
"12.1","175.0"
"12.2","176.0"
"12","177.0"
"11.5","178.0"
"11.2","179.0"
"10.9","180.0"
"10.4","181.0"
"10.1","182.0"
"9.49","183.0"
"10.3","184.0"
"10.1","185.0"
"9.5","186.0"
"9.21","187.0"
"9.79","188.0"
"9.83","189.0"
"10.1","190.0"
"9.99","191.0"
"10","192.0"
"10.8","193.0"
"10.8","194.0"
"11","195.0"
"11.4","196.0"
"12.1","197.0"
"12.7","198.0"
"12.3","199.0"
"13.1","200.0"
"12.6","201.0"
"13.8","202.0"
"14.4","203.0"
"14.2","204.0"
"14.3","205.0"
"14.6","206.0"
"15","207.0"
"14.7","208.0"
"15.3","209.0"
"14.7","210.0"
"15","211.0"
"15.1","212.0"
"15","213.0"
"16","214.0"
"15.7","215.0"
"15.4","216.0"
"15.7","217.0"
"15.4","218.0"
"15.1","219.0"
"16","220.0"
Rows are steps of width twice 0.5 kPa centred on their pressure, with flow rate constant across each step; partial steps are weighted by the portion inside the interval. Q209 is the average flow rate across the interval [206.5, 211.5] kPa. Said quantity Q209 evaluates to 14.9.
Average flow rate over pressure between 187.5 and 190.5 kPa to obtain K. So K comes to 9.91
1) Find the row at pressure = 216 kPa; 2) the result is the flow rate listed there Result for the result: 15.4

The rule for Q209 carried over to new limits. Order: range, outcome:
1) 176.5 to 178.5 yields 11.8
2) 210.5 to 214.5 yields 15.3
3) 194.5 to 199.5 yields 11.9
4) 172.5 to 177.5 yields 12.5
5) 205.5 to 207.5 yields 14.8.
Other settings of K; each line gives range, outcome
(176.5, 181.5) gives 11.2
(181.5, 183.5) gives 9.79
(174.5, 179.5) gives 11.8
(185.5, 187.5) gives 9.36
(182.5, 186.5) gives 9.85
